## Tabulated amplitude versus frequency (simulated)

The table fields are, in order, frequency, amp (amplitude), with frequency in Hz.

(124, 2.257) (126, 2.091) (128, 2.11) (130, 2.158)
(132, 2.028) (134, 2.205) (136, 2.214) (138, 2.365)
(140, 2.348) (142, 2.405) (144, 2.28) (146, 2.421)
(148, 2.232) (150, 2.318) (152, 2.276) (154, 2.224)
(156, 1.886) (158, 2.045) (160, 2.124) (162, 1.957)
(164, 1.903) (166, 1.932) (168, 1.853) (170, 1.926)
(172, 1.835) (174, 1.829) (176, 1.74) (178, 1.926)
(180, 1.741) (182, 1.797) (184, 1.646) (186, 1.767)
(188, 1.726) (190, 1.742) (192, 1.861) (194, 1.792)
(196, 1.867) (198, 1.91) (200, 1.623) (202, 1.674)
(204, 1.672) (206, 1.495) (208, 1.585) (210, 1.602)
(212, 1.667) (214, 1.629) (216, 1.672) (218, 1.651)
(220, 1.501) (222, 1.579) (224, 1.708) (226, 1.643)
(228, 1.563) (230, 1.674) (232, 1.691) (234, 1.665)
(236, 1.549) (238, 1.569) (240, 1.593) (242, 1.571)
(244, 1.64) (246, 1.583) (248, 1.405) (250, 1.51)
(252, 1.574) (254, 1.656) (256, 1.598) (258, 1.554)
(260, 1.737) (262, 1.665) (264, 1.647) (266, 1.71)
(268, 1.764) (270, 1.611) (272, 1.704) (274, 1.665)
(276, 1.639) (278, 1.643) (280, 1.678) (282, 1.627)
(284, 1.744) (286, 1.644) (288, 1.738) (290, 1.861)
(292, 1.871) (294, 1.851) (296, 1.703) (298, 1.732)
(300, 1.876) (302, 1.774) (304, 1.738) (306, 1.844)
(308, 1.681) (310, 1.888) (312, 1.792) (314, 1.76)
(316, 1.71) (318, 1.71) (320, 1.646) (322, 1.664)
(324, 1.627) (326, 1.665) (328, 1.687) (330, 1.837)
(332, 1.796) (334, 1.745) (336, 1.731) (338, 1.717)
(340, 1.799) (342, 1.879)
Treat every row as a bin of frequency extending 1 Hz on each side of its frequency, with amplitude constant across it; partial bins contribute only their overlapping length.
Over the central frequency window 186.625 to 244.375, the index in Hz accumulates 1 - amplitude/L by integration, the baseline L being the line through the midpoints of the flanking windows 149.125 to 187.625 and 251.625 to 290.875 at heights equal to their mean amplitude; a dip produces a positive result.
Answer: 4.9 Hz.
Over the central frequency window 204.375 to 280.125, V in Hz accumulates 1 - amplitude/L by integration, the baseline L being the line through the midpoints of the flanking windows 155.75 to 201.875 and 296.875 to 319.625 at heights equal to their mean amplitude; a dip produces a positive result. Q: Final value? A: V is 7.8 Hz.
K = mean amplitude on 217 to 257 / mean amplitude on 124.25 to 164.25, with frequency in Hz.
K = 0.73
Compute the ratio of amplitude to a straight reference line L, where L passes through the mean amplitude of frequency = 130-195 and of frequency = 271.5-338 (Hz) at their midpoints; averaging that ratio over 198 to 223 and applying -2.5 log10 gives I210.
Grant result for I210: 0.18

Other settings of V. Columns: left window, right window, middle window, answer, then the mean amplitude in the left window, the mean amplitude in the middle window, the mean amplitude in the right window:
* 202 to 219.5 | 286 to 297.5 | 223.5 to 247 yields 0.7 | 1.62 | 1.62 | 1.79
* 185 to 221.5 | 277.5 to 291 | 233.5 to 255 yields 1.6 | 1.69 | 1.57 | 1.71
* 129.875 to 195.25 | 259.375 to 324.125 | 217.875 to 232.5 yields 2.0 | 2.01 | 1.62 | 1.73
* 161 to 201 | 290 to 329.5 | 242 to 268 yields 2.5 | 1.82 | 1.61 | 1.75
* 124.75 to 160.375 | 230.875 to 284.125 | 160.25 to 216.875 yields 6.0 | 2.21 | 1.77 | 1.63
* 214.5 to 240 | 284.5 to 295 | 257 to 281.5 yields 1.0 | 1.62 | 1.67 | 1.79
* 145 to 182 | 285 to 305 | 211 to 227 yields 2.3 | 2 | 1.63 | 1.78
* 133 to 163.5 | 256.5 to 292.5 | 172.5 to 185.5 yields 1.9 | 2.21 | 1.78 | 1.69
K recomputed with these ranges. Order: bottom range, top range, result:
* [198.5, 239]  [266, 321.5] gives 1.07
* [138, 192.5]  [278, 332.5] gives 0.87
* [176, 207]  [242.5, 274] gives 0.93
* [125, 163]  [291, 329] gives 0.80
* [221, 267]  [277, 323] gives 1.08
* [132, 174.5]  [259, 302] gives 0.81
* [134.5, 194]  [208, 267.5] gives 0.80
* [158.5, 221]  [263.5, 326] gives 0.98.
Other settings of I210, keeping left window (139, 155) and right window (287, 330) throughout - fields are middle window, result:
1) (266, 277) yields 0.12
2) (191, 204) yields 0.20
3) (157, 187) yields 0.19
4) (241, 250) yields 0.27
